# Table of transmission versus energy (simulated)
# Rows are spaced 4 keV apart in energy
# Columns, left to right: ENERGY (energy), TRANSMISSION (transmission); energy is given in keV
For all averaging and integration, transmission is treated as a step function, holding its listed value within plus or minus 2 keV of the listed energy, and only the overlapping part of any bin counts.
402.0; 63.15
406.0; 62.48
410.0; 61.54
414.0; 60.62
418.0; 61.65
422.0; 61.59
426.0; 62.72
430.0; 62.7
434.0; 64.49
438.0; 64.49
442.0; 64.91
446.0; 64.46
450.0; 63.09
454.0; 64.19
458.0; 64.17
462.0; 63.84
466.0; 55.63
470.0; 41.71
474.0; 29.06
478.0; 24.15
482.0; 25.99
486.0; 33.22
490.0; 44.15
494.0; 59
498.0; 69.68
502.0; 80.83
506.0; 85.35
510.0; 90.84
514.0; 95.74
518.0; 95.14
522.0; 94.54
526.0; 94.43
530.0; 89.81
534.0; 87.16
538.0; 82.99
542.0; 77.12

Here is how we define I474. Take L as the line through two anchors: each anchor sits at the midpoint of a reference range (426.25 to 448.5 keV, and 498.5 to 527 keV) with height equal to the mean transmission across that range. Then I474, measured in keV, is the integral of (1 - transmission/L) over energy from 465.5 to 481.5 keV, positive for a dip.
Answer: 8.6 keV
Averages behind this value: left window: 64.1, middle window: 34.9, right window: 89.7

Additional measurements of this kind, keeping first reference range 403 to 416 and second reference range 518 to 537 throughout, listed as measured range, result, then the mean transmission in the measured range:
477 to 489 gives 7.6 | 29.5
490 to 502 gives 2.9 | 63.7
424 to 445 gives 1.3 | 63.9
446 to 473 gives 5.8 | 58.1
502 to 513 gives -0.1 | 87.5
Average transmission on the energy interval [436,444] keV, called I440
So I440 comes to 64.7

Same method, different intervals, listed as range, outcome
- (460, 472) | 53.7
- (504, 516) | 90.6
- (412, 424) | 61.3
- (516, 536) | 92.2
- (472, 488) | 28.1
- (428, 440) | 63.9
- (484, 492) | 38.7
